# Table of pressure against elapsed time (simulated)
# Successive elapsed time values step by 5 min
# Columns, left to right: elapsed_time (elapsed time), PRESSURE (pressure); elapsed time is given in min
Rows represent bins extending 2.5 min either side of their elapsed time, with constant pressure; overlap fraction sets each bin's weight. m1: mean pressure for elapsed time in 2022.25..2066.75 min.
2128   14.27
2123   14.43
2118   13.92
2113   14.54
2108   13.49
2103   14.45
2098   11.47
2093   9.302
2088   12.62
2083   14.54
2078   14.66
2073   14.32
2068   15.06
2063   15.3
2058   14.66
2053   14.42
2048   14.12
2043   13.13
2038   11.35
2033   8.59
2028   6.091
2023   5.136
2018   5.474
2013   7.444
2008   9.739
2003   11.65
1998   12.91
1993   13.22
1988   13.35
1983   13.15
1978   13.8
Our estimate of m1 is 11.8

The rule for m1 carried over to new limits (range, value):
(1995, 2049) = 9.51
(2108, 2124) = 14.2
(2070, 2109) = 13.1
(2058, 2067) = 15.1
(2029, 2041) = 9.62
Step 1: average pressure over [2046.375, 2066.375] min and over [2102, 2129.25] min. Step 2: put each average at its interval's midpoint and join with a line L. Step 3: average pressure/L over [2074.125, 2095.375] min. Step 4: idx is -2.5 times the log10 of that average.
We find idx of 0.12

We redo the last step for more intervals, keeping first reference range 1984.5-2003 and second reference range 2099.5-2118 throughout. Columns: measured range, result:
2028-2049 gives 0.22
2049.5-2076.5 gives -0.09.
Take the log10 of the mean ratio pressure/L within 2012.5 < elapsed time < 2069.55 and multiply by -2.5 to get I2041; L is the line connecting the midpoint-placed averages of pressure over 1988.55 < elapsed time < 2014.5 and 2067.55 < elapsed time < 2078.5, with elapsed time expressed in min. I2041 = 0.22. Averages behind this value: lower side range 11.3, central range 10.9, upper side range 14.6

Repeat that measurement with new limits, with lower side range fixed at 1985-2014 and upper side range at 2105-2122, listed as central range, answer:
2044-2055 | -0.12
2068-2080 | -0.11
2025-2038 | 0.47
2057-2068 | -0.16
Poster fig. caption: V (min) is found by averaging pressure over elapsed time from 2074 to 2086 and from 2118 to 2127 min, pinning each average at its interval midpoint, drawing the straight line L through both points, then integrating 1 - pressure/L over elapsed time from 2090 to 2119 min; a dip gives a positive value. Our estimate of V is 3.13 min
